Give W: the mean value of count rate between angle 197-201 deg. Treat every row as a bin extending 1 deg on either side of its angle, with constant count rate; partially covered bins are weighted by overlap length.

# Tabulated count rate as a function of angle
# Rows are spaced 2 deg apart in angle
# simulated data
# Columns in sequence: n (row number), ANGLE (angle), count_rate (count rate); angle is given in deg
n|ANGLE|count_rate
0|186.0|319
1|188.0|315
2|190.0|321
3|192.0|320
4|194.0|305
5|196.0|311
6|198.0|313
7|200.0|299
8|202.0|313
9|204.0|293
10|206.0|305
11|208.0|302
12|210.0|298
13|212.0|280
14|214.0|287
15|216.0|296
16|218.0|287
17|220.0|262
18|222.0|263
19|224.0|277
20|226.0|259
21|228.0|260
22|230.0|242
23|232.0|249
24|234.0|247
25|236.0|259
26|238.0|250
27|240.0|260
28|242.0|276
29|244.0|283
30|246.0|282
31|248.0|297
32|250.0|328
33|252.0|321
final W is 306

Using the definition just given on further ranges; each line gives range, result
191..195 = 312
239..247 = 275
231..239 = 251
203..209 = 300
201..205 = 303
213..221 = 283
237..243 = 262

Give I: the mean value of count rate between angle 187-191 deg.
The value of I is 318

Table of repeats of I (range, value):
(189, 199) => 314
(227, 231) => 251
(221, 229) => 265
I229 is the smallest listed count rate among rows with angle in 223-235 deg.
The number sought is 242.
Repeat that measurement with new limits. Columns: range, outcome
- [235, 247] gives 250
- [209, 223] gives 262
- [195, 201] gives 299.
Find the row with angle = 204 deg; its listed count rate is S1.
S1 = 293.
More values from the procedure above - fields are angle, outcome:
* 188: 315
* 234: 247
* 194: 305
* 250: 328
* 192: 320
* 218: 287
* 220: 262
